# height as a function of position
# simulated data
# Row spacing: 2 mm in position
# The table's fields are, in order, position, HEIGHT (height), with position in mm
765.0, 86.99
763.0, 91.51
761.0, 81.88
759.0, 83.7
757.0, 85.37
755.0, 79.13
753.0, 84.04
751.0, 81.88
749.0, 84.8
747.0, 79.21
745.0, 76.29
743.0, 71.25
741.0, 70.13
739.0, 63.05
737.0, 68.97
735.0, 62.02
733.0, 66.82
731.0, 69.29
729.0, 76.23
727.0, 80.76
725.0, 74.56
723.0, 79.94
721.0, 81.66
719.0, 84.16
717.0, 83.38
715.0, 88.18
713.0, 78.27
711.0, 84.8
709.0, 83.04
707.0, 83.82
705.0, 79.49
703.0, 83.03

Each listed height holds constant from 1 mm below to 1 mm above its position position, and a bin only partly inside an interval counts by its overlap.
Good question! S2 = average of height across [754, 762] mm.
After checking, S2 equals 82.5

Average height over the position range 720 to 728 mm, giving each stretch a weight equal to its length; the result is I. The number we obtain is 79.2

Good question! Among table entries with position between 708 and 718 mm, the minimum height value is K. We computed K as 78.27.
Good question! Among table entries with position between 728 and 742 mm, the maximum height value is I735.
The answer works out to 76.23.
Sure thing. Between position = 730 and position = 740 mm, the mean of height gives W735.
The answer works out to 66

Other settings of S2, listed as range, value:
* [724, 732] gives 75.2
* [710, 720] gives 83.8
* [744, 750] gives 80.1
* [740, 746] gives 72.6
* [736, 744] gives 68.3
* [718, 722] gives 82.9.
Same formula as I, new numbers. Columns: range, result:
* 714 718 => 85.8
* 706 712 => 83.9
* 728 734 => 70.8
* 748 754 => 83.6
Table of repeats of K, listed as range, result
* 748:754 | 81.88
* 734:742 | 62.02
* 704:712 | 79.49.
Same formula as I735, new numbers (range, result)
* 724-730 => 80.76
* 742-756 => 84.8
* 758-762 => 83.7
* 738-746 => 76.29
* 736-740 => 68.97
